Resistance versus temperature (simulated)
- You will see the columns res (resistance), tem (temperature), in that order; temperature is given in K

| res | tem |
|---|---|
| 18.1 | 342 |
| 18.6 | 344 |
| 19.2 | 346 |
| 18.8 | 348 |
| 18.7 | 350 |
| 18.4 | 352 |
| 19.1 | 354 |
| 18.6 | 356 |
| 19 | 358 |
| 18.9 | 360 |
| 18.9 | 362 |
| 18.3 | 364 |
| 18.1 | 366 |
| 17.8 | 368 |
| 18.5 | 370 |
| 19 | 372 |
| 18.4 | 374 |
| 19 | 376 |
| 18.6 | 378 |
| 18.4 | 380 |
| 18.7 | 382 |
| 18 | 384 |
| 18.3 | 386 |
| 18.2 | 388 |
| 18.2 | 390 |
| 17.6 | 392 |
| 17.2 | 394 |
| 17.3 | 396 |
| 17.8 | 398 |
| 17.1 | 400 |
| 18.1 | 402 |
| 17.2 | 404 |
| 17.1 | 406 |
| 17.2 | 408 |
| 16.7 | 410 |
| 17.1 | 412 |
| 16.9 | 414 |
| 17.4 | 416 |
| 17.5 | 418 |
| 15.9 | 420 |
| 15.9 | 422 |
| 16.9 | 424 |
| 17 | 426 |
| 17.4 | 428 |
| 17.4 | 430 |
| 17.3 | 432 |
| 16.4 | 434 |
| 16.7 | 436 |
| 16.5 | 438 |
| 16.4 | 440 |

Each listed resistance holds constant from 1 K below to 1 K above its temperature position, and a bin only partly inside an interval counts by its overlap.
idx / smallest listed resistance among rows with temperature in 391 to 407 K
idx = 17.1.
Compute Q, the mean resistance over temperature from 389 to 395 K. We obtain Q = 17.7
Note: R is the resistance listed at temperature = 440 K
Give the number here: 16.4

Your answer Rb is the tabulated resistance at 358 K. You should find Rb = 19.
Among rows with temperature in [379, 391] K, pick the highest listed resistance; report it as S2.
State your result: 18.7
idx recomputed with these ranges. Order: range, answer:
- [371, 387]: 18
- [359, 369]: 17.8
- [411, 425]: 15.9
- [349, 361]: 18.4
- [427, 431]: 17.4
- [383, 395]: 17.2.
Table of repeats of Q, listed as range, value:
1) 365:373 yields 18.4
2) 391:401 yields 17.4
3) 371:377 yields 18.8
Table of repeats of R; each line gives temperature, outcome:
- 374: 18.4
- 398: 17.8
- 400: 17.1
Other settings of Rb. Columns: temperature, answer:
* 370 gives 18.5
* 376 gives 19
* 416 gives 17.4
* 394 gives 17.2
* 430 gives 17.4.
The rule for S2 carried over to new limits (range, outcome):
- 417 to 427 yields 17.5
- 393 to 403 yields 18.1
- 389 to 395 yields 18.2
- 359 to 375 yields 19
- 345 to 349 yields 19.2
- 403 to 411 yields 17.2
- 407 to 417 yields 17.4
